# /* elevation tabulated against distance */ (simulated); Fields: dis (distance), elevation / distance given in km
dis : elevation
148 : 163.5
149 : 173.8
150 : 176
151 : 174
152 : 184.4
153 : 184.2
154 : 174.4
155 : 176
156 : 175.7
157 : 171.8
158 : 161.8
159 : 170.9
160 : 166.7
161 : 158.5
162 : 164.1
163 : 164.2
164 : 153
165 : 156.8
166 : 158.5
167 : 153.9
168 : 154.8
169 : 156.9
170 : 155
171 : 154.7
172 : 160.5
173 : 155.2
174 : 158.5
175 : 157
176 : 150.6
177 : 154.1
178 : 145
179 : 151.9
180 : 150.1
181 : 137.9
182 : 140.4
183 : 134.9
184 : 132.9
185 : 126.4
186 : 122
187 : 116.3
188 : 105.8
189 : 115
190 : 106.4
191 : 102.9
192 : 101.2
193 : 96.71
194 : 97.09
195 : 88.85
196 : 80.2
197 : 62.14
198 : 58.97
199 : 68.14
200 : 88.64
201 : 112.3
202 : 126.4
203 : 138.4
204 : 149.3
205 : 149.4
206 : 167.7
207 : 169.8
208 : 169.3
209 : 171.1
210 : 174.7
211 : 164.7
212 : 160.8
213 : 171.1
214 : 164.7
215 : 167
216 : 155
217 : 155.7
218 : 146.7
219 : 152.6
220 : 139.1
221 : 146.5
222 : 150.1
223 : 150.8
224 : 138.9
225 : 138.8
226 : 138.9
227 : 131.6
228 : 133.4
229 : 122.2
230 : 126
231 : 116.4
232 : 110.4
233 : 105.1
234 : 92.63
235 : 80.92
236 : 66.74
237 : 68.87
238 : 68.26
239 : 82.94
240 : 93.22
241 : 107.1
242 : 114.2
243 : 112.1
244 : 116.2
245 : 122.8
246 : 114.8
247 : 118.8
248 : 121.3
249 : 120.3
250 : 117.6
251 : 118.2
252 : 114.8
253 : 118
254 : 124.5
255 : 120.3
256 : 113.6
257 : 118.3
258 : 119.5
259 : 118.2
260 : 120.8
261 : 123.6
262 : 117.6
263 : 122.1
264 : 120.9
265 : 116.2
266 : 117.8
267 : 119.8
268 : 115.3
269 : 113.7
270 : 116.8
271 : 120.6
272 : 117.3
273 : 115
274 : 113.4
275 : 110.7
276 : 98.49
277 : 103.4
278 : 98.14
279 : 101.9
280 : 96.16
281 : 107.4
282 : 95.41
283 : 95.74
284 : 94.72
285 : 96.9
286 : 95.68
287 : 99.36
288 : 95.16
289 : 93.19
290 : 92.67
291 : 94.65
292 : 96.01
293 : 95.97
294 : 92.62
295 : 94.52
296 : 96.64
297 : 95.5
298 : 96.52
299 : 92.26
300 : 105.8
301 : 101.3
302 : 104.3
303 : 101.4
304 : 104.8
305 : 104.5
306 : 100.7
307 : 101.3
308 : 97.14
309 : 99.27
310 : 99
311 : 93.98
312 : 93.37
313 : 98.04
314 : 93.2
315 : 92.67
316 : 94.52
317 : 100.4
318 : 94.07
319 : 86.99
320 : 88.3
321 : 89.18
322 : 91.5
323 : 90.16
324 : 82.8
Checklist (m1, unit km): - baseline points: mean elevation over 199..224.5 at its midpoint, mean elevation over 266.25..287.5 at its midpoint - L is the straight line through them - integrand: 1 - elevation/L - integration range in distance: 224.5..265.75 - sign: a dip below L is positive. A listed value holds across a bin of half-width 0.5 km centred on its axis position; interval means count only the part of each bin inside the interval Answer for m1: 4.5 km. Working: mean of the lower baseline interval 150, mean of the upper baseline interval 106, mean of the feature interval 113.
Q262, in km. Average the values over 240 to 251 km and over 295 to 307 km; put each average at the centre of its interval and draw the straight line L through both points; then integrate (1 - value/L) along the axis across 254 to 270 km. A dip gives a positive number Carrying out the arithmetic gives -1.11 km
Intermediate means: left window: 116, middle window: 119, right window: 100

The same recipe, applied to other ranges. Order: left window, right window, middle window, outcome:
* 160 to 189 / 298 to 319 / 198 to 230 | -2.73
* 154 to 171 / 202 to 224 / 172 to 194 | 3.97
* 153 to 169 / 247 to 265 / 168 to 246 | 7.80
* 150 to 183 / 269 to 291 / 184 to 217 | 3.46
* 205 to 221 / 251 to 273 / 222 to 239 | 4.01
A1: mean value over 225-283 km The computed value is 112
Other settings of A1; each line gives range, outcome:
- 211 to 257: 124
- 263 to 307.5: 103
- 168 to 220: 135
